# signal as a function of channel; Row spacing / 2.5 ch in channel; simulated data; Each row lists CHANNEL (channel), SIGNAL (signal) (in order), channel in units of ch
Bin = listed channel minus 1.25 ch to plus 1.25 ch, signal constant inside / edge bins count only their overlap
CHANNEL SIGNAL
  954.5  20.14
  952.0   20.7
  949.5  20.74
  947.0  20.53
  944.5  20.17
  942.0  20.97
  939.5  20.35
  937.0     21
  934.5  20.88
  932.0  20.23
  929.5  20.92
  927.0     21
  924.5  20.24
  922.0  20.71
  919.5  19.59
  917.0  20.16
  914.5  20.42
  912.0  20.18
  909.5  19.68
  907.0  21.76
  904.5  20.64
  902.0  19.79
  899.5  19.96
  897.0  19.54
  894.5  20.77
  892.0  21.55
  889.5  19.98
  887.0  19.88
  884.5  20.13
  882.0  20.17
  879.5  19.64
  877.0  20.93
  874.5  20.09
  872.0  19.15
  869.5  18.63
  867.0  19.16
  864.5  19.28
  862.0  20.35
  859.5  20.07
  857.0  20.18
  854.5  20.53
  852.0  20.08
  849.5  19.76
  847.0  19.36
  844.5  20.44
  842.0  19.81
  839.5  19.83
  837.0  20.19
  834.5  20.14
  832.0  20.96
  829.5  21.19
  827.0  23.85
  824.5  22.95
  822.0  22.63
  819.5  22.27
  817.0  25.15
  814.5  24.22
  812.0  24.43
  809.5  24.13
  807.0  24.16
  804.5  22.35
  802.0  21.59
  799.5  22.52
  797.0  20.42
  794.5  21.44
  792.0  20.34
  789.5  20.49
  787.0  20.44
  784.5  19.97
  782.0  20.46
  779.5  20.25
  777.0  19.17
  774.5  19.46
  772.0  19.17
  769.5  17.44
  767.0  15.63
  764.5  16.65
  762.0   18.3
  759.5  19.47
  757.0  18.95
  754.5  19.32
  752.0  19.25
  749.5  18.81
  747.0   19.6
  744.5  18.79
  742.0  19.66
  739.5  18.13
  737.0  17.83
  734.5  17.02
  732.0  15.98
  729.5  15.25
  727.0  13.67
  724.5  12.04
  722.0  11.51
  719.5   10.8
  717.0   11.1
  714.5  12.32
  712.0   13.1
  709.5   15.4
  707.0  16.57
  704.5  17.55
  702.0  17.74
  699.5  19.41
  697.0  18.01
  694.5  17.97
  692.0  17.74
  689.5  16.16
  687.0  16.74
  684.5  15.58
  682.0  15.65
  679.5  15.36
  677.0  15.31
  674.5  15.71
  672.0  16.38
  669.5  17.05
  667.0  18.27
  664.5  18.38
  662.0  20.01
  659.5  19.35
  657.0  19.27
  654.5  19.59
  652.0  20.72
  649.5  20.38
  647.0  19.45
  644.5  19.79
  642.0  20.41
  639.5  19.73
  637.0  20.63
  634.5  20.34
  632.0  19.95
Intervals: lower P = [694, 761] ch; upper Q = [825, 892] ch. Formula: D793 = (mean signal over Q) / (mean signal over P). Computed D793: 1.2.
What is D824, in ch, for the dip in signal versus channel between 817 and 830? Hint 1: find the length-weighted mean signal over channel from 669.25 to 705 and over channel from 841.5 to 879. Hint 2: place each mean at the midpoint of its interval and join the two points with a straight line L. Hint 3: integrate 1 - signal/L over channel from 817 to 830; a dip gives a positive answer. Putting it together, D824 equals -2.5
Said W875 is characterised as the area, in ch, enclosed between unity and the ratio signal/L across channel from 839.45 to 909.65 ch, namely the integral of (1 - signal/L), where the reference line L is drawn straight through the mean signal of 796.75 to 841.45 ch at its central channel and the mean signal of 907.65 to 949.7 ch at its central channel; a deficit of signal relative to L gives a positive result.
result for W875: 4.5 ch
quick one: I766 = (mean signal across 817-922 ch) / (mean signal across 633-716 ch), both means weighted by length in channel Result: 1.15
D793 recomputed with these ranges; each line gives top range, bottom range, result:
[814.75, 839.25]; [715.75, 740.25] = 1.55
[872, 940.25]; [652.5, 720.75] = 1.23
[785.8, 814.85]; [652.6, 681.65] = 1.25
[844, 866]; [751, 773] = 1.10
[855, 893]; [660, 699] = 1.17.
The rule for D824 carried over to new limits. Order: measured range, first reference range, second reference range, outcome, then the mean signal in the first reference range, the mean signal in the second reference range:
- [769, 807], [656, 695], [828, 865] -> -2.8 ch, 17.2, 20.2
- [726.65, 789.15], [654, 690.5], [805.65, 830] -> 7.5 ch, 17.2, 23.6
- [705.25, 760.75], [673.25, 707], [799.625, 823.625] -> 9.0 ch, 16.8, 23.4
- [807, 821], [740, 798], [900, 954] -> -3.2 ch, 19.3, 20.5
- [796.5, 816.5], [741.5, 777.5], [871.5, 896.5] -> -4.1 ch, 18.6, 20.2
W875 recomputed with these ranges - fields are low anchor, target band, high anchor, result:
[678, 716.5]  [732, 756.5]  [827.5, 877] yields -1.7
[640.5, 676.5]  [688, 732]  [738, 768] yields 8.4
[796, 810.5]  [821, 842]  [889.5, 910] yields 0.6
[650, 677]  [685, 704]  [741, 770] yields 0.9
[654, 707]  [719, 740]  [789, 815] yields 5.1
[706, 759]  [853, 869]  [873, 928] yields -0.5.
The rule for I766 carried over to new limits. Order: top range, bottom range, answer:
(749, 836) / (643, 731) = 1.26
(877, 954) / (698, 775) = 1.23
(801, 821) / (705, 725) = 1.80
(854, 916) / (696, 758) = 1.23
